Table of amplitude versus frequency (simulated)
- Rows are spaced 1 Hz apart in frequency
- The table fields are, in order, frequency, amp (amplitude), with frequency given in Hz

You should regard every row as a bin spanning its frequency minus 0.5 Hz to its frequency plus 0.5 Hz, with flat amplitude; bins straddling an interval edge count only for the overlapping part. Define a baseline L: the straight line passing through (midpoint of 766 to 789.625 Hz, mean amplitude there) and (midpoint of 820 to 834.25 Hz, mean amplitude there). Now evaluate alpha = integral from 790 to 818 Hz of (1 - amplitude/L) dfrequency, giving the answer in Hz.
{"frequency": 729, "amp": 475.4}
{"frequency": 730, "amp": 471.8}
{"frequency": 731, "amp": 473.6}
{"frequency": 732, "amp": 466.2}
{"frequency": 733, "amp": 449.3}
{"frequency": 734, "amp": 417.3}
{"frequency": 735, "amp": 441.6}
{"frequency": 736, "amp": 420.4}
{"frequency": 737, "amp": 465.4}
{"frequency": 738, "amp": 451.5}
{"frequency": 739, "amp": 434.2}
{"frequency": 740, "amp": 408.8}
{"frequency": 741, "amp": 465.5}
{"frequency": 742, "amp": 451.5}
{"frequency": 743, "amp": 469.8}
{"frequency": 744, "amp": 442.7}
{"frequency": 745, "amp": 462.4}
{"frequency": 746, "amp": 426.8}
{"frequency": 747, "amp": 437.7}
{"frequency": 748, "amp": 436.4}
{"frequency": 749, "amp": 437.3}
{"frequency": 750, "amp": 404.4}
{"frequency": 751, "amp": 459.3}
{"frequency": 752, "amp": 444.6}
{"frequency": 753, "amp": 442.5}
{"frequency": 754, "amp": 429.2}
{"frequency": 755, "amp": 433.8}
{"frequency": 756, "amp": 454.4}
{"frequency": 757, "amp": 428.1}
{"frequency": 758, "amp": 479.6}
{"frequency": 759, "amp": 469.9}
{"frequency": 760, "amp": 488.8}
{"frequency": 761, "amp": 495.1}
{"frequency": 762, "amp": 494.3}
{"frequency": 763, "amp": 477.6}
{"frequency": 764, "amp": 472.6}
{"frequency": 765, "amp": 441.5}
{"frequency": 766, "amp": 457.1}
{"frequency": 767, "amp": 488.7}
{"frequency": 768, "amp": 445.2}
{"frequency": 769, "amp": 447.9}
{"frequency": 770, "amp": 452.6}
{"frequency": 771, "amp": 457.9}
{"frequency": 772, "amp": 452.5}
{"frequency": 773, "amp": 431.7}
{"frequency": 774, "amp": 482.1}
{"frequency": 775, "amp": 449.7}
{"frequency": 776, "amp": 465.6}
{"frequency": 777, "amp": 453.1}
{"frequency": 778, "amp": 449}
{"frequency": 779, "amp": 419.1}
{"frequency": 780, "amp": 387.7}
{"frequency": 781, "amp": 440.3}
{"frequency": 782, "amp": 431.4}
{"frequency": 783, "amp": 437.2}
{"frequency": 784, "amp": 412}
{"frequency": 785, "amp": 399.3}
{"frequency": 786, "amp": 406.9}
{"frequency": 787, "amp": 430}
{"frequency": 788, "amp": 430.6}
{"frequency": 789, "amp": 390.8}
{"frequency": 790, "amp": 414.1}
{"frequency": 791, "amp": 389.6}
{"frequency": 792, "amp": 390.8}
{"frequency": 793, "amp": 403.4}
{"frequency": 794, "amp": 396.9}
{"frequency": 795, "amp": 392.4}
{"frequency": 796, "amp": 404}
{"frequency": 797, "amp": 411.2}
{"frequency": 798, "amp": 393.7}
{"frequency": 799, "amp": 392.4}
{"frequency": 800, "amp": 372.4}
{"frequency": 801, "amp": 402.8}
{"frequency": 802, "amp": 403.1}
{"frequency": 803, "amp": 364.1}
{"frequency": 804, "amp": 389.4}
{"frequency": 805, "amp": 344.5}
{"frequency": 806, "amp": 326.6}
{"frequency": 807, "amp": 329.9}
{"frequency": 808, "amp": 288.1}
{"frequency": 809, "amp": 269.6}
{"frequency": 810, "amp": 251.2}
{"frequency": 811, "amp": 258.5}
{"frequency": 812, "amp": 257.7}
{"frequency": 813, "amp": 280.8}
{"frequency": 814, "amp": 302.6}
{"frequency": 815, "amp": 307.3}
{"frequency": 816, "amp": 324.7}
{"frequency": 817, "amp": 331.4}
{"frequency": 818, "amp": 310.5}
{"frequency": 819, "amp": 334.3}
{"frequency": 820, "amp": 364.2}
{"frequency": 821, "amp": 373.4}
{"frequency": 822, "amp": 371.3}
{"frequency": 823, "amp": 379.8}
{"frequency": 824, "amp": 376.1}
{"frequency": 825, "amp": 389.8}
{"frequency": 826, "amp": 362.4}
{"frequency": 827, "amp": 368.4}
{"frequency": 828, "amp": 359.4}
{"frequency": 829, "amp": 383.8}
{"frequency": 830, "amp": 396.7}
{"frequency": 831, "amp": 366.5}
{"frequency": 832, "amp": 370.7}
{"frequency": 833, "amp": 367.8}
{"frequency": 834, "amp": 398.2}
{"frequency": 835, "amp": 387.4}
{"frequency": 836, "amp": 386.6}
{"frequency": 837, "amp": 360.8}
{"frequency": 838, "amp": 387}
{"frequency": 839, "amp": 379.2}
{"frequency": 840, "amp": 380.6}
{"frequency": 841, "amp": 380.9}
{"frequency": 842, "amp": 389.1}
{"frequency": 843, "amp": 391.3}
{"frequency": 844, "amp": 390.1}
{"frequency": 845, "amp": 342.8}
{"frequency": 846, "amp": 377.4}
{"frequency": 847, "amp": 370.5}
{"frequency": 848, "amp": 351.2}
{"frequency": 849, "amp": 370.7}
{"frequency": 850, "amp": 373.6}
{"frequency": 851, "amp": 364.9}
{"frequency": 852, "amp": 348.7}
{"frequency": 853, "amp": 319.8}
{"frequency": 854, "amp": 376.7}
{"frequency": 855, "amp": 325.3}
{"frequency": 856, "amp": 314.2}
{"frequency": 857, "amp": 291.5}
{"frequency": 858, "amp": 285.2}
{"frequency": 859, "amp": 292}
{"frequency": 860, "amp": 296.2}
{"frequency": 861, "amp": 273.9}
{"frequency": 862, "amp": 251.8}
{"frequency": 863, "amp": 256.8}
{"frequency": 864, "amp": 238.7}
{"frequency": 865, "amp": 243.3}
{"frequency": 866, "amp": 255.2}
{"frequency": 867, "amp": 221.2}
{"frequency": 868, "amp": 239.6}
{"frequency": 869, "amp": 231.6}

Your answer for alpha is 4.0 Hz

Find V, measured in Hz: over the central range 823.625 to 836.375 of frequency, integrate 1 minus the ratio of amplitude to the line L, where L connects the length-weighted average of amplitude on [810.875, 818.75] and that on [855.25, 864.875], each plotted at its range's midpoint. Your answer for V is -3.7 Hz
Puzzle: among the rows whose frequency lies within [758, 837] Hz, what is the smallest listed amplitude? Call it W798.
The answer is 251.2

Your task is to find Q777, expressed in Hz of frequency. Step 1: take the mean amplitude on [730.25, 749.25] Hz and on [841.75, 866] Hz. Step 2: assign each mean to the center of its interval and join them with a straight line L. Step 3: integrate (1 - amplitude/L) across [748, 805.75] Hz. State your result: -3.3 Hz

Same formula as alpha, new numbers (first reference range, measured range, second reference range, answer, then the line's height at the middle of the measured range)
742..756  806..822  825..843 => 3.5 Hz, 393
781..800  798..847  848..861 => 1.5 Hz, 368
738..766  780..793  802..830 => -0.8 Hz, 389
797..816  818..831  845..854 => -1.0 Hz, 343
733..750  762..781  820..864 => -1.7 Hz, 415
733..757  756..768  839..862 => -1.3 Hz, 425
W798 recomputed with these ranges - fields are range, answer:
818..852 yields 310.5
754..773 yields 428.1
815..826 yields 307.3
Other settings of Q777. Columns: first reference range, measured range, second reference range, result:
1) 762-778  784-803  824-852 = 1.3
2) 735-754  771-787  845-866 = -1.3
